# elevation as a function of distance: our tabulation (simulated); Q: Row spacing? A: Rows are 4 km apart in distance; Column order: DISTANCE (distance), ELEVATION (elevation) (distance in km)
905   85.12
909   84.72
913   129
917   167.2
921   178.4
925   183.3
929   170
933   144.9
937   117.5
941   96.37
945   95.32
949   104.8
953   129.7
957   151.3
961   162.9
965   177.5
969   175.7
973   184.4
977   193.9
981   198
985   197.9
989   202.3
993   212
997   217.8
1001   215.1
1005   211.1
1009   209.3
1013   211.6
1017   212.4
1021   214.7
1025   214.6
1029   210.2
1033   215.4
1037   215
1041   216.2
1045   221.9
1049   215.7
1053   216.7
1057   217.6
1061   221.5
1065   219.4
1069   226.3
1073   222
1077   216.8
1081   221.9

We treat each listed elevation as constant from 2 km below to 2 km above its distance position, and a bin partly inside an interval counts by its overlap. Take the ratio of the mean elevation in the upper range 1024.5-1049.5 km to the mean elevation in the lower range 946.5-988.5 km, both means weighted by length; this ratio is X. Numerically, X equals 1.3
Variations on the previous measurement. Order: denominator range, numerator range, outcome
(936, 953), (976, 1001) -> 1.94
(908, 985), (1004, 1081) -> 1.43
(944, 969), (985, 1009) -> 1.48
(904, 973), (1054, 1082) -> 1.57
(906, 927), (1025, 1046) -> 1.48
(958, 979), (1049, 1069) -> 1.23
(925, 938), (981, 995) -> 1.34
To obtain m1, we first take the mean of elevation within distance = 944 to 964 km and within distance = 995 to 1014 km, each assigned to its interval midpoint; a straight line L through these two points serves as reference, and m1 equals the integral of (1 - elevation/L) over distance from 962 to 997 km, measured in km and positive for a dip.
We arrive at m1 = -4.1 km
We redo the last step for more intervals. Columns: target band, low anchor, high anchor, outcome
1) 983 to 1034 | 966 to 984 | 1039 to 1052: -2.26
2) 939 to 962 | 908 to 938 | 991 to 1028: 6.62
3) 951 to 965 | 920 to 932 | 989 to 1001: 2.93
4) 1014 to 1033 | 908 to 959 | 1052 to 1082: -2.01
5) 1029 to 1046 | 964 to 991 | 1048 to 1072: -0.34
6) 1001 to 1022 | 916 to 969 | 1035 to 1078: -2.45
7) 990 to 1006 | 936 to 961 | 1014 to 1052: -3.48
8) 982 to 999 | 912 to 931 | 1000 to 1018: -0.38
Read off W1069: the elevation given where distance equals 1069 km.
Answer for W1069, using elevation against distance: 226.3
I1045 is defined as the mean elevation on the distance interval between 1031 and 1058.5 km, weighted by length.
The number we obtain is 217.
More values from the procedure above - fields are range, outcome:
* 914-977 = 150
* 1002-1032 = 212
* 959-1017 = 198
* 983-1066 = 214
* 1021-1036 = 214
